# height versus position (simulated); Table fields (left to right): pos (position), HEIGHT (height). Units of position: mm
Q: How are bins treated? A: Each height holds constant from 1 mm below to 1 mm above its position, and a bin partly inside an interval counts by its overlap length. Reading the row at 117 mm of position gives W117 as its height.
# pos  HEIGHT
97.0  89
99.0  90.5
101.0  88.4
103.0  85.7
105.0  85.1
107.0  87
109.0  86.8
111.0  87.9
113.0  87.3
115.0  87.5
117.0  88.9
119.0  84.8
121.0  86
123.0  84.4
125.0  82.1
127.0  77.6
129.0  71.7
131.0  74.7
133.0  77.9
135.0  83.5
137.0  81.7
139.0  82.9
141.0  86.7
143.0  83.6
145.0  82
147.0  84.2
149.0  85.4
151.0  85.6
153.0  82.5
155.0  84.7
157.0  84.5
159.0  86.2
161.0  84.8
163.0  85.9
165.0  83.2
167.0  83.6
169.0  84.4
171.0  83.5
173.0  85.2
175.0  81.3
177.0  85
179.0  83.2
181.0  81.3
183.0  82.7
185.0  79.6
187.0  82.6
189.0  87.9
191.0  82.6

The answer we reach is 88.9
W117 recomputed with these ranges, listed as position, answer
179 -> 83.2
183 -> 82.7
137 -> 81.7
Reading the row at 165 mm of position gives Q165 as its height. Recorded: 83.2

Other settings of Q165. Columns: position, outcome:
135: 83.5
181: 81.3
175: 81.3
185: 79.6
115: 87.5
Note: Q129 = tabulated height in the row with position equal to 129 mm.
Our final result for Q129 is 71.7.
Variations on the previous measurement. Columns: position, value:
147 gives 84.2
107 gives 87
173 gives 85.2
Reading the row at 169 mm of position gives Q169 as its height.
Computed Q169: 84.4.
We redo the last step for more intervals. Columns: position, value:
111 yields 87.9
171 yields 83.5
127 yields 77.6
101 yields 88.4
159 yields 86.2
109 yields 86.8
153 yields 82.5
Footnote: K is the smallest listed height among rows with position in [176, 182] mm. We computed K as 81.3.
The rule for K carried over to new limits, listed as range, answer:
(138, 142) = 82.9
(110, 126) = 82.1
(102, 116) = 85.1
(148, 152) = 85.4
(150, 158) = 82.5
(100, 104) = 85.7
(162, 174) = 83.2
